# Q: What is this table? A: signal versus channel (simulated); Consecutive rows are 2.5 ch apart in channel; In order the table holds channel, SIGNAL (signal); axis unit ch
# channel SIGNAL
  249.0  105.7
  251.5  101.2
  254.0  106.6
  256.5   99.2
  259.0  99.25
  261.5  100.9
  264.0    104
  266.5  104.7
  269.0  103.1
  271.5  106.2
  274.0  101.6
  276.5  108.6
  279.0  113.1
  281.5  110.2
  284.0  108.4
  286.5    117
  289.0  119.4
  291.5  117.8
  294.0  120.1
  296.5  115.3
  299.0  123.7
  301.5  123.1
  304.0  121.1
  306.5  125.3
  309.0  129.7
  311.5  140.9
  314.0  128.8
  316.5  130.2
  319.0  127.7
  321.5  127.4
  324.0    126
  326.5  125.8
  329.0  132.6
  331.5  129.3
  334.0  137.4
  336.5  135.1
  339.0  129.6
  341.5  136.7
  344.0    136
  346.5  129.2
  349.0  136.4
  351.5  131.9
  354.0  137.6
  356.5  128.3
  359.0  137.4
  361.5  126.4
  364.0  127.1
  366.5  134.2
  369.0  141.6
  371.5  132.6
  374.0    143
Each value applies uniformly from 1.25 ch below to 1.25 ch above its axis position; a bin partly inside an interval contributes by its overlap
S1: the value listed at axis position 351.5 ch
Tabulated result 131.9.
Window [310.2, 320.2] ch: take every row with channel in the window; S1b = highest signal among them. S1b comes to 140.9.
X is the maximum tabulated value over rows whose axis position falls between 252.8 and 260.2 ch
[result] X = 106.6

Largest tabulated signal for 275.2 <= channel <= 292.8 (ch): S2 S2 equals 119.4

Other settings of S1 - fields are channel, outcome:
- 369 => 141.6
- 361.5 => 126.4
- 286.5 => 117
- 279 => 113.1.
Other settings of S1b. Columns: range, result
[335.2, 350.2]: 136.7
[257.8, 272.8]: 106.2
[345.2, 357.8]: 137.6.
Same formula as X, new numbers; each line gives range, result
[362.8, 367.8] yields 134.2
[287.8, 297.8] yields 120.1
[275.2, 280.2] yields 113.1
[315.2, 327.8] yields 130.2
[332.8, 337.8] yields 137.4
